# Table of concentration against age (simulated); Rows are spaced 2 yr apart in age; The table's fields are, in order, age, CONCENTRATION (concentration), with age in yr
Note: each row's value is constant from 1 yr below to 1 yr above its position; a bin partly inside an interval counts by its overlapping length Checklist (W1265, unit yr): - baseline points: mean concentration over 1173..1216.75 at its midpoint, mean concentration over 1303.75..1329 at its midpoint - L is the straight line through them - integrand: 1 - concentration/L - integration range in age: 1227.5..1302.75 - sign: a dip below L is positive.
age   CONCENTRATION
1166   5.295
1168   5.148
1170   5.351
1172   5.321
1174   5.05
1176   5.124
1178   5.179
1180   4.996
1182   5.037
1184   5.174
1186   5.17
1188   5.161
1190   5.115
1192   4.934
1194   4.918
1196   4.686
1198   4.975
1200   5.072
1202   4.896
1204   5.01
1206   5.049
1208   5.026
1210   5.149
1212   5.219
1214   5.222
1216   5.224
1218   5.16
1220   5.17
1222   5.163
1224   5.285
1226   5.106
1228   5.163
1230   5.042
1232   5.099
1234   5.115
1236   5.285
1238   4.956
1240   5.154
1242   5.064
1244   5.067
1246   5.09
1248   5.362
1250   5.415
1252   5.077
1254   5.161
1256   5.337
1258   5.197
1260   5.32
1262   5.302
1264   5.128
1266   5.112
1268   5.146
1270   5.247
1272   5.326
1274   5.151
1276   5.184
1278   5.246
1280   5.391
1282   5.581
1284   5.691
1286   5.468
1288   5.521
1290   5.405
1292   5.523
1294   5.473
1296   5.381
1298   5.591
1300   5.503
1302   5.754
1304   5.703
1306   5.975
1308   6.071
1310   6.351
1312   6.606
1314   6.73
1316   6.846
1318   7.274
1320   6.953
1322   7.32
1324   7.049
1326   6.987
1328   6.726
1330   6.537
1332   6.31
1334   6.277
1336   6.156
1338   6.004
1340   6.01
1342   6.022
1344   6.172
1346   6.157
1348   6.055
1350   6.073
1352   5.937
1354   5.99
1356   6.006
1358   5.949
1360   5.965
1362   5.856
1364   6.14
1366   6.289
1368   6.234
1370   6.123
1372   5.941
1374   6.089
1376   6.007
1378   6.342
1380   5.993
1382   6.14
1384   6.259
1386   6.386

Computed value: 8.9 yr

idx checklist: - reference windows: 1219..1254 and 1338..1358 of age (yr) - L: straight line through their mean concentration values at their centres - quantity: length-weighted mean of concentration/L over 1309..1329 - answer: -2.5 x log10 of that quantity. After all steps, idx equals -0.18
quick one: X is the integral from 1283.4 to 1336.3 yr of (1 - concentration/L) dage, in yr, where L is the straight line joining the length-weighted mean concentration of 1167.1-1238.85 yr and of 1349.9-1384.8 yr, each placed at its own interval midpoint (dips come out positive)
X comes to -4.2 yr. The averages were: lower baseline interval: 5.1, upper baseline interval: 6.07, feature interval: 6.2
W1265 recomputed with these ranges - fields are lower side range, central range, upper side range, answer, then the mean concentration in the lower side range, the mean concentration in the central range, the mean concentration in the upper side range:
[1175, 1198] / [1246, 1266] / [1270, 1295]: 0.25 yr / 5.04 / 5.24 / 5.41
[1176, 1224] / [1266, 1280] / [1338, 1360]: 0.82 yr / 5.08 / 5.22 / 6.03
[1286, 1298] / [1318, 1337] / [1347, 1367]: -3.16 yr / 5.47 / 6.73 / 6.03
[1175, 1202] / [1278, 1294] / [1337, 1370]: 0.41 yr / 5.04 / 5.49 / 6.06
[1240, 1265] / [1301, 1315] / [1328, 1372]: -1.08 yr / 5.21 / 6.17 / 6.12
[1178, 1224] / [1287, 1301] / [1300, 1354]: 1.26 yr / 5.08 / 5.49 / 6.36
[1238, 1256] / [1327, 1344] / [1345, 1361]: -1.08 yr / 5.17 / 6.25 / 6.02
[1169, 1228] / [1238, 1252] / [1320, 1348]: 1.00 yr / 5.1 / 5.17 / 6.45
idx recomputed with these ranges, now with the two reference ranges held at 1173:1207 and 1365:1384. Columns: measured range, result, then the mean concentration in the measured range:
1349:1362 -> 0.01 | 5.98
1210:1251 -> 0.02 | 5.17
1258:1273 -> 0.05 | 5.22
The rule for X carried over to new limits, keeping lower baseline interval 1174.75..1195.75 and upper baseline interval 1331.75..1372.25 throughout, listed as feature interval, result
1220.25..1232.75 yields 0.4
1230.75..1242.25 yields 0.6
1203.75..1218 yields 0.2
